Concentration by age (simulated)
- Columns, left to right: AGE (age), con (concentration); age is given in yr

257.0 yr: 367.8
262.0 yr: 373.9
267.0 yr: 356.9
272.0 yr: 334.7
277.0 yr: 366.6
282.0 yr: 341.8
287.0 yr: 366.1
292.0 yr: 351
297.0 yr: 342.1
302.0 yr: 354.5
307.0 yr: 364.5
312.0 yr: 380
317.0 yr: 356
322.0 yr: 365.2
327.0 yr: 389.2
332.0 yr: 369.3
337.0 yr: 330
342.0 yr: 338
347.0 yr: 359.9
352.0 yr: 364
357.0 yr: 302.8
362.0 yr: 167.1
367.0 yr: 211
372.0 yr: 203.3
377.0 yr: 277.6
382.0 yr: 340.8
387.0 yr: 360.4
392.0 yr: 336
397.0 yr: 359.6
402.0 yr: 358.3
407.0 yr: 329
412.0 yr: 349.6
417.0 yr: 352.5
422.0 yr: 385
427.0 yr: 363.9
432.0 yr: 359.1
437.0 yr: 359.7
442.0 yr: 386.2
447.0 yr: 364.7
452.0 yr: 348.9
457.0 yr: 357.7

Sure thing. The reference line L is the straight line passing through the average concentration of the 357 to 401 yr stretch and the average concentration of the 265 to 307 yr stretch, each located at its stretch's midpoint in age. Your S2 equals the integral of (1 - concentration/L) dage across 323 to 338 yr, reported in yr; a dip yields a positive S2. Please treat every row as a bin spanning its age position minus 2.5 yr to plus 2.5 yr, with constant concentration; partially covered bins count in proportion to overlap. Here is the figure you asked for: -2.1 yr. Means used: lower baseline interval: 352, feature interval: 366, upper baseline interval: 286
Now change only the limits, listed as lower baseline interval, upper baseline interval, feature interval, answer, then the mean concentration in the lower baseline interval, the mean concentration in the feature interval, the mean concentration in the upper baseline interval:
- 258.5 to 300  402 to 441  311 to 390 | 8.35 yr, 354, 319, 358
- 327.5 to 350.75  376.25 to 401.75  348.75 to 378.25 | 7.78 yr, 354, 256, 341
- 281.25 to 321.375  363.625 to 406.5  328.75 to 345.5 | -0.68 yr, 358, 349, 304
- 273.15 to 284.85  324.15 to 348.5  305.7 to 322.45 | -0.54 yr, 352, 367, 357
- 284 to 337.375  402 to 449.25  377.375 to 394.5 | 1.13 yr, 362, 337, 361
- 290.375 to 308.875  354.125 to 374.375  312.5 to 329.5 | -3.37 yr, 353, 371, 224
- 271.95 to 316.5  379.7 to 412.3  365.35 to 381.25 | 4.81 yr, 357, 244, 348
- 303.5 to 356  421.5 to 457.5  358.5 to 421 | 9.84 yr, 360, 306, 365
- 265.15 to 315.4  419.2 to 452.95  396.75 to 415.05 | 0.86 yr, 356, 348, 367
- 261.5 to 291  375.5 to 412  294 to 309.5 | -0.08 yr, 355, 354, 340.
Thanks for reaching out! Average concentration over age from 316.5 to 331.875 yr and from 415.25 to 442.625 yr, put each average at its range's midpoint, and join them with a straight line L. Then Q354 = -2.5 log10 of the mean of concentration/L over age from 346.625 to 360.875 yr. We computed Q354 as 0.15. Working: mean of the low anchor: 372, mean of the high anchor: 367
